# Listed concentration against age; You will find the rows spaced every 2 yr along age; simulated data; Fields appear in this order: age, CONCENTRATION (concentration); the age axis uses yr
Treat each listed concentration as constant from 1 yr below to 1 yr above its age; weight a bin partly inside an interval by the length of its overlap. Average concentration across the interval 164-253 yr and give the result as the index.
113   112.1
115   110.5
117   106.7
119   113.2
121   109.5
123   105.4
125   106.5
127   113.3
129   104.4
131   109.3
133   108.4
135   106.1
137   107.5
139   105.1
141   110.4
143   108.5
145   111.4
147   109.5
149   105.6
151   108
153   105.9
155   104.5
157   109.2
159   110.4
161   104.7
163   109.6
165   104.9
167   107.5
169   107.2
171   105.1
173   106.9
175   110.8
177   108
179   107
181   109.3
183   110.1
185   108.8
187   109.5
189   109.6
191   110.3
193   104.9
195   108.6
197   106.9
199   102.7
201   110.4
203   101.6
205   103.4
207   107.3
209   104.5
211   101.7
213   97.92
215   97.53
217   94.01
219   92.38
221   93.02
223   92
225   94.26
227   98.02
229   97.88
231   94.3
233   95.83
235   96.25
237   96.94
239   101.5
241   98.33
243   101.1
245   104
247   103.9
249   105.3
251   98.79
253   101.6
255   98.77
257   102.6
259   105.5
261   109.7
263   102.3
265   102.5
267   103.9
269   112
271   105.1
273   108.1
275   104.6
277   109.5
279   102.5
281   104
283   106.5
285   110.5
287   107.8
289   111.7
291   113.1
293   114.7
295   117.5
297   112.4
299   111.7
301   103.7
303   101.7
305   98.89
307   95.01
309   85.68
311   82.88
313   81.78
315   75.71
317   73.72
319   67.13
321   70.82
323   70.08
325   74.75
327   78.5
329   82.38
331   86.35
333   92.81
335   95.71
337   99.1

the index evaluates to 103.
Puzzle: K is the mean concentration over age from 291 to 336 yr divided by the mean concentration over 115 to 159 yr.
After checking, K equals 0.83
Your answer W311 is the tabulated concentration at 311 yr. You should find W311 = 82.88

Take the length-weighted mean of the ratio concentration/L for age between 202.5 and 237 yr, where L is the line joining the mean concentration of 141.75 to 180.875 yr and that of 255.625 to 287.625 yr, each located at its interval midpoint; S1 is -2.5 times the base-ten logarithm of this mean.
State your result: 0.10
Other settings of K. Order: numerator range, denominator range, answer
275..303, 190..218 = 1.05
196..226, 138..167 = 0.93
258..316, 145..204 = 0.96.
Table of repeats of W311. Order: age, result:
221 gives 93.02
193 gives 104.9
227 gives 98.02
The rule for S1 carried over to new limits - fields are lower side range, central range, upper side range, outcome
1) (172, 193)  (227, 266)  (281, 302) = 0.09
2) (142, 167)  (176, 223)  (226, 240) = -0.02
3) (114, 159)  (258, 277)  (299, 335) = -0.17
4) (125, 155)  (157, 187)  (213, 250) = -0.04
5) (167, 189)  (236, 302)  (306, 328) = -0.20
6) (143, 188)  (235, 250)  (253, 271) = 0.04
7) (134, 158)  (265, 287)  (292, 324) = -0.13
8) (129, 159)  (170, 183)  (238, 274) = -0.01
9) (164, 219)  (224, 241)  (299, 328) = 0.01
